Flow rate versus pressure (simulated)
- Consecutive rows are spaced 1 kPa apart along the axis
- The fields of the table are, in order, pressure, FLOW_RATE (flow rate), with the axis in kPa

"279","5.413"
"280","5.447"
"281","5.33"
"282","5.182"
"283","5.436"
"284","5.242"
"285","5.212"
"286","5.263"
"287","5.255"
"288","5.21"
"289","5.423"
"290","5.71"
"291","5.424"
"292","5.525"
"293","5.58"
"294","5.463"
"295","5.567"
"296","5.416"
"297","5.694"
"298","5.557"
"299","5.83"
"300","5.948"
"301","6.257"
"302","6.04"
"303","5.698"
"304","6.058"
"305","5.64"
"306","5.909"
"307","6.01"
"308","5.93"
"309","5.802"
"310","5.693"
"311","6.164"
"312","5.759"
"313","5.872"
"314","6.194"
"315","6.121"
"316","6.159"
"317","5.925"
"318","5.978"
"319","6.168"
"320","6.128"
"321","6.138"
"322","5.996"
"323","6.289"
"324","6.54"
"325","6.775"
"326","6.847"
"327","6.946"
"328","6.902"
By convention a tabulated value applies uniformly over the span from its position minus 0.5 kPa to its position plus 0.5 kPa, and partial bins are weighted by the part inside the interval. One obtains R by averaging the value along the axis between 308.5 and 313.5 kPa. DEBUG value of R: 5.86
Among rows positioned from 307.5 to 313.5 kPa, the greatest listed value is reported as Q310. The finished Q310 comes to 6.164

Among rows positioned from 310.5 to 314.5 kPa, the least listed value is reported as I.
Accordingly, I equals 5.759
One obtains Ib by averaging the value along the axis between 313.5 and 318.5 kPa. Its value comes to 6.08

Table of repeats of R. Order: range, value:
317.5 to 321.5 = 6.1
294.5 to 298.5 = 5.56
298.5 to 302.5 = 6.02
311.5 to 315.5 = 5.99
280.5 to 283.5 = 5.32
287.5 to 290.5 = 5.45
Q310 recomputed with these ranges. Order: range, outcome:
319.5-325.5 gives 6.775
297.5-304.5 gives 6.257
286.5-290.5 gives 5.71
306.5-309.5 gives 6.01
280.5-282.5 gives 5.33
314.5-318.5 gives 6.159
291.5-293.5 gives 5.58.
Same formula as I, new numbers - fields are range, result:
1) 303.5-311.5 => 5.64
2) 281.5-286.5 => 5.182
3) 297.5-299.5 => 5.557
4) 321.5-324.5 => 5.996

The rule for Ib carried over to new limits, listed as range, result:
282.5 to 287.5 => 5.28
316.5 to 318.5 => 5.95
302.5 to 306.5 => 5.83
